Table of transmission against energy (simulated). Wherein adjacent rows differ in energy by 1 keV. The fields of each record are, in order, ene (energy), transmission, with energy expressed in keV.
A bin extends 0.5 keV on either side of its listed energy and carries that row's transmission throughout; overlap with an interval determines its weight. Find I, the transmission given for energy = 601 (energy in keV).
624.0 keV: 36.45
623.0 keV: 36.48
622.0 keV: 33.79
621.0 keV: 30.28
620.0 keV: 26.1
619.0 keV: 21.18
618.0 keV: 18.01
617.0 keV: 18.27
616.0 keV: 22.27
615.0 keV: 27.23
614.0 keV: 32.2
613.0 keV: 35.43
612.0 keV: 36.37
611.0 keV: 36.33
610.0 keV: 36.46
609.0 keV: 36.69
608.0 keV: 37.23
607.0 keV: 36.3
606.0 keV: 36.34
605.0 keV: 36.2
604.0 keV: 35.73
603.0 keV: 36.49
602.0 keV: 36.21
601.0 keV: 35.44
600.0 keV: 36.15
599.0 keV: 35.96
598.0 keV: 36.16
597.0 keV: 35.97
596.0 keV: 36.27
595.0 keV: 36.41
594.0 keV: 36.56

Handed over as 35.44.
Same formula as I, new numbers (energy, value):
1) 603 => 36.49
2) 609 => 36.69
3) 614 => 32.2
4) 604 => 35.73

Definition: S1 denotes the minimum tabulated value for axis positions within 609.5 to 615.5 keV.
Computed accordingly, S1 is 27.23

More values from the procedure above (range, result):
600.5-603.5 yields 35.44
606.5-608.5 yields 36.3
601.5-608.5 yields 35.73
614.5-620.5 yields 18.01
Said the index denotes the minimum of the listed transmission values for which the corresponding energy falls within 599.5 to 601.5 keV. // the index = 35.44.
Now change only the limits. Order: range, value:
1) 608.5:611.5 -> 36.33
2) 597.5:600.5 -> 35.96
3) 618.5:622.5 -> 21.18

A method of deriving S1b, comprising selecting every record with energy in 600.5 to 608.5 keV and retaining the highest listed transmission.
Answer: 37.23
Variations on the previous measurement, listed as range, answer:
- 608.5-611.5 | 36.69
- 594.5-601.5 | 36.41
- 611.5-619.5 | 36.37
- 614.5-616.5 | 27.23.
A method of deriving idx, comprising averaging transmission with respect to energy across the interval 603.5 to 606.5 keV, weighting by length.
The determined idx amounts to 36.1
